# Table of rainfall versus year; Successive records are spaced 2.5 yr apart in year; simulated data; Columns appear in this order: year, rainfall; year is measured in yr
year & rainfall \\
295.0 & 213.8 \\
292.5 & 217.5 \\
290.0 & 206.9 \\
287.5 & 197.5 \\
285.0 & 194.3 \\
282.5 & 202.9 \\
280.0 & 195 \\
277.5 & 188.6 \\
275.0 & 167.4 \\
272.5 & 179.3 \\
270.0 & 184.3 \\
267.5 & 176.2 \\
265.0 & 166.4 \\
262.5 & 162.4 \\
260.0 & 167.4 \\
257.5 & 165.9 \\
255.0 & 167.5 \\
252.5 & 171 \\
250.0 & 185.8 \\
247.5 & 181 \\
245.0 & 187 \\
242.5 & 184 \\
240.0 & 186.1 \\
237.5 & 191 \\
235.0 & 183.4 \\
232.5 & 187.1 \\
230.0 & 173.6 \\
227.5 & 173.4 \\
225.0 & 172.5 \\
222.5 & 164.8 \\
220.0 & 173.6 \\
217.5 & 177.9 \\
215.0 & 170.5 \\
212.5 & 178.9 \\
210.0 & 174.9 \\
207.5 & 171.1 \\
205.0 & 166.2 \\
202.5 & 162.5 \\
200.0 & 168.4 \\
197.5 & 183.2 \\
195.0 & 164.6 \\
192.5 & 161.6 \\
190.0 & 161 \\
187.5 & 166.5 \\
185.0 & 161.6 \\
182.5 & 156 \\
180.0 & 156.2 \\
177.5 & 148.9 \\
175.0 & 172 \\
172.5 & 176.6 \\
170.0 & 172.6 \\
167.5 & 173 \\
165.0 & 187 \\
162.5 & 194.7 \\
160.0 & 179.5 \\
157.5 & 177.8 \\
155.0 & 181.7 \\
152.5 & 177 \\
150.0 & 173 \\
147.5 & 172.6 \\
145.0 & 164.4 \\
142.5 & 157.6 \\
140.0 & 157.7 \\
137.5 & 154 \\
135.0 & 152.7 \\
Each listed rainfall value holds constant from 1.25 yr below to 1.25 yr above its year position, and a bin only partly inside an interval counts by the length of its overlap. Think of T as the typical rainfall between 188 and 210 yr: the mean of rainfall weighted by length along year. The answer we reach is 168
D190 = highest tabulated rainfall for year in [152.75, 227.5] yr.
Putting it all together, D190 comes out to 194.7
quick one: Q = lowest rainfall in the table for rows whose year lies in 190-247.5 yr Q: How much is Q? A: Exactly 161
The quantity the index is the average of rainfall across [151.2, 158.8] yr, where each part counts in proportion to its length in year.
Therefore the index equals 179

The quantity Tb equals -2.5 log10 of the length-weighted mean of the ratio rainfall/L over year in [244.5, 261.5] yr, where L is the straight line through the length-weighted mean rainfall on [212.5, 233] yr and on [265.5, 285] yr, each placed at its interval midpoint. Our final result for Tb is 0.04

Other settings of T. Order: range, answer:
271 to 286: 188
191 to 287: 177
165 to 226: 168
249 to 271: 172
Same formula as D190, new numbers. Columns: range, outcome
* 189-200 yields 183.2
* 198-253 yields 191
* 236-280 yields 195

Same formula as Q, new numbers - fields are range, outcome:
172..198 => 148.9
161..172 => 172.6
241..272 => 162.4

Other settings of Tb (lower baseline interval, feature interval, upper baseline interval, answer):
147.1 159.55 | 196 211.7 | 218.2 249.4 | 0.047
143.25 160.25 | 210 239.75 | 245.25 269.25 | -0.026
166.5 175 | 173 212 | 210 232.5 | 0.054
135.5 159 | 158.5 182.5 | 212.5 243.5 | -0.010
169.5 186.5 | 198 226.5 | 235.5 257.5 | 0.004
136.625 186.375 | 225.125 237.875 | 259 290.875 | -0.012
